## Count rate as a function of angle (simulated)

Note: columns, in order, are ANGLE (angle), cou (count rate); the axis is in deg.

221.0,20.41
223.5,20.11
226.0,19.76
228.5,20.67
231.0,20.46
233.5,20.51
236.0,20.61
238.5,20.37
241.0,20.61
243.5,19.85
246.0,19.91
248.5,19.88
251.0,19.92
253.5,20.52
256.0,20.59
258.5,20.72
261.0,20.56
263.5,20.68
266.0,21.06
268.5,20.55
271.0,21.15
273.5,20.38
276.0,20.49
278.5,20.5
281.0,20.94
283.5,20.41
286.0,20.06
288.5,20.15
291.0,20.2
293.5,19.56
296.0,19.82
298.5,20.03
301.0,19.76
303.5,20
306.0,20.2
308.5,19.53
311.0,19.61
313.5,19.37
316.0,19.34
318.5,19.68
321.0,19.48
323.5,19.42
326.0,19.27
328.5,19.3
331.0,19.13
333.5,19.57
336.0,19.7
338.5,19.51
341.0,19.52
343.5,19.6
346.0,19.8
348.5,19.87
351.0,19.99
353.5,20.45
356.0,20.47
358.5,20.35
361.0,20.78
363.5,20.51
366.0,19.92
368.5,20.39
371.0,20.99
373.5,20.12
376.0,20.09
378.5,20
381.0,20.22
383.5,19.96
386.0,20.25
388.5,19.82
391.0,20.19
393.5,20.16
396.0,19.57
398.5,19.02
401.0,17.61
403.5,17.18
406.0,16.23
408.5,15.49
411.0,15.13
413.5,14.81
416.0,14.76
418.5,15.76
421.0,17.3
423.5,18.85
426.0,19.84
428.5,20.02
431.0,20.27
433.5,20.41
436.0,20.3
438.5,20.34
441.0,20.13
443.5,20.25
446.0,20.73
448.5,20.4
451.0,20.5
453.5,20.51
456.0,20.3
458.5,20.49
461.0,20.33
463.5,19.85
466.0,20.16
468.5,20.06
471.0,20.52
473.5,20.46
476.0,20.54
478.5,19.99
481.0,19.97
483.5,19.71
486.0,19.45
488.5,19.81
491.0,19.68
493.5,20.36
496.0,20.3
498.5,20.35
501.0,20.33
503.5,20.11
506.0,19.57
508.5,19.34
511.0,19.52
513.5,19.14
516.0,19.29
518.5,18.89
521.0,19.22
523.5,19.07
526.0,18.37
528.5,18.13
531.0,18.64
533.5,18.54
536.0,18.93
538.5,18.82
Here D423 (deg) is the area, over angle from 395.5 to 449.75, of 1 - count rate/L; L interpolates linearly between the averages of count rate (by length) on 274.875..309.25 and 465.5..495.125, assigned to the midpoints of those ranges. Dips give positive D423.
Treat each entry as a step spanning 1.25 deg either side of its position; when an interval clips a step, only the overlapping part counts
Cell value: 4.6 deg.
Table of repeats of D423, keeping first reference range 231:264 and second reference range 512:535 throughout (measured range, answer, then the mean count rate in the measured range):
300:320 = 0.3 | 19.7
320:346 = 0.5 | 19.5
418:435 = 0.2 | 19.1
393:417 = 3.2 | 16.9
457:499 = -2.3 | 20.1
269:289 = -0.3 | 20.5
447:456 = -0.6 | 20.5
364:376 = -0.4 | 20.3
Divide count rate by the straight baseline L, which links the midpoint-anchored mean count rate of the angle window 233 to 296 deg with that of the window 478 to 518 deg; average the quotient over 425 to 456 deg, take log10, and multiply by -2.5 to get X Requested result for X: -0.02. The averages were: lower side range 20.4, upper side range 19.8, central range 20.3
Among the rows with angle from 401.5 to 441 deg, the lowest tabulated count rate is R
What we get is 14.76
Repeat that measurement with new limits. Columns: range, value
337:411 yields 15.13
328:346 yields 19.13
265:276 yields 20.38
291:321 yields 19.34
